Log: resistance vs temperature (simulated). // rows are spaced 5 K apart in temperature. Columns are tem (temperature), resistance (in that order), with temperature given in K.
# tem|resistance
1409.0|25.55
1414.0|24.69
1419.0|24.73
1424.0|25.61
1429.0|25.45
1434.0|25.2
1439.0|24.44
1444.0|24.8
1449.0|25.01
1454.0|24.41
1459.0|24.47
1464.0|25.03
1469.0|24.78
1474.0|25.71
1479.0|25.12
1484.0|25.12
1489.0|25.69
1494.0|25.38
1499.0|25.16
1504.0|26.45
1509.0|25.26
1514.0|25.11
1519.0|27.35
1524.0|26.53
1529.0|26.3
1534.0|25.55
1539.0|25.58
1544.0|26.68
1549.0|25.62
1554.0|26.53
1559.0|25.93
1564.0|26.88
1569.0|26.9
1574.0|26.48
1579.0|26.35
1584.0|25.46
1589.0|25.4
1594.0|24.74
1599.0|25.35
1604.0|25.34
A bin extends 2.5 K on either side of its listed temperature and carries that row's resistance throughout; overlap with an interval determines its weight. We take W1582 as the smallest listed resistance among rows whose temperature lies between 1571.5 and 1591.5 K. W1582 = 25.4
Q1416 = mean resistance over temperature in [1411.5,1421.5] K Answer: 24.7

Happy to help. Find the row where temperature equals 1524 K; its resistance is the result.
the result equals 26.53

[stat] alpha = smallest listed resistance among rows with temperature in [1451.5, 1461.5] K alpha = 24.41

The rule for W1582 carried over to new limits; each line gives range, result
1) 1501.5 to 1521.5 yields 25.11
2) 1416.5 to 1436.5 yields 24.73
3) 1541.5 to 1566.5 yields 25.62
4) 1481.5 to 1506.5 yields 25.12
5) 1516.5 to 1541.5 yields 25.55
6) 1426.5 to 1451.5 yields 24.44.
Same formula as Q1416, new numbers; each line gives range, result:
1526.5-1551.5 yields 25.9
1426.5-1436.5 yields 25.3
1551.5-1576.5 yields 26.5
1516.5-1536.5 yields 26.4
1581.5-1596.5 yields 25.2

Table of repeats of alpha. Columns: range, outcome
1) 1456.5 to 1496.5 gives 24.47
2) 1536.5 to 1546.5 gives 25.58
